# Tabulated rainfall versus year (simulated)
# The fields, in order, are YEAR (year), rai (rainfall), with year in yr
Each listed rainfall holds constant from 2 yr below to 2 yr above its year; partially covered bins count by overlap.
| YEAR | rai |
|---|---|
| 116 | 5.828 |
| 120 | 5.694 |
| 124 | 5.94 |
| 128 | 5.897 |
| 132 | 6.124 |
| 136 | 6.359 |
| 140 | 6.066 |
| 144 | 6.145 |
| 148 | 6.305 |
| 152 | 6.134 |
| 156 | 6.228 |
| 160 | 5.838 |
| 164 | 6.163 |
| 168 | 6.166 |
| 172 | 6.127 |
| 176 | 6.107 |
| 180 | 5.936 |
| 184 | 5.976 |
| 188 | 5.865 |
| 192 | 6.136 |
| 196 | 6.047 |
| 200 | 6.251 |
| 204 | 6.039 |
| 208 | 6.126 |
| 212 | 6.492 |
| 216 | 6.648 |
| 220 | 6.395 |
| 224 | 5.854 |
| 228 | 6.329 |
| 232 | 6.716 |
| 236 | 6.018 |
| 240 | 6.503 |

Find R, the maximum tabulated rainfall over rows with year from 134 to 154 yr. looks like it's 6.359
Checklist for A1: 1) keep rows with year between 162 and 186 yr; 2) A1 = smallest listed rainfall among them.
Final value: 5.936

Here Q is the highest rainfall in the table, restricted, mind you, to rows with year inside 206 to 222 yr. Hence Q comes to 6.648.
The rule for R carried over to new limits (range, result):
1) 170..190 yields 6.127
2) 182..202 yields 6.251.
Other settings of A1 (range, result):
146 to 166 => 5.838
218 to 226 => 5.854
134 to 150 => 6.066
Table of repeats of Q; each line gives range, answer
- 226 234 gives 6.716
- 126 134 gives 6.124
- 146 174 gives 6.305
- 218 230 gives 6.395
